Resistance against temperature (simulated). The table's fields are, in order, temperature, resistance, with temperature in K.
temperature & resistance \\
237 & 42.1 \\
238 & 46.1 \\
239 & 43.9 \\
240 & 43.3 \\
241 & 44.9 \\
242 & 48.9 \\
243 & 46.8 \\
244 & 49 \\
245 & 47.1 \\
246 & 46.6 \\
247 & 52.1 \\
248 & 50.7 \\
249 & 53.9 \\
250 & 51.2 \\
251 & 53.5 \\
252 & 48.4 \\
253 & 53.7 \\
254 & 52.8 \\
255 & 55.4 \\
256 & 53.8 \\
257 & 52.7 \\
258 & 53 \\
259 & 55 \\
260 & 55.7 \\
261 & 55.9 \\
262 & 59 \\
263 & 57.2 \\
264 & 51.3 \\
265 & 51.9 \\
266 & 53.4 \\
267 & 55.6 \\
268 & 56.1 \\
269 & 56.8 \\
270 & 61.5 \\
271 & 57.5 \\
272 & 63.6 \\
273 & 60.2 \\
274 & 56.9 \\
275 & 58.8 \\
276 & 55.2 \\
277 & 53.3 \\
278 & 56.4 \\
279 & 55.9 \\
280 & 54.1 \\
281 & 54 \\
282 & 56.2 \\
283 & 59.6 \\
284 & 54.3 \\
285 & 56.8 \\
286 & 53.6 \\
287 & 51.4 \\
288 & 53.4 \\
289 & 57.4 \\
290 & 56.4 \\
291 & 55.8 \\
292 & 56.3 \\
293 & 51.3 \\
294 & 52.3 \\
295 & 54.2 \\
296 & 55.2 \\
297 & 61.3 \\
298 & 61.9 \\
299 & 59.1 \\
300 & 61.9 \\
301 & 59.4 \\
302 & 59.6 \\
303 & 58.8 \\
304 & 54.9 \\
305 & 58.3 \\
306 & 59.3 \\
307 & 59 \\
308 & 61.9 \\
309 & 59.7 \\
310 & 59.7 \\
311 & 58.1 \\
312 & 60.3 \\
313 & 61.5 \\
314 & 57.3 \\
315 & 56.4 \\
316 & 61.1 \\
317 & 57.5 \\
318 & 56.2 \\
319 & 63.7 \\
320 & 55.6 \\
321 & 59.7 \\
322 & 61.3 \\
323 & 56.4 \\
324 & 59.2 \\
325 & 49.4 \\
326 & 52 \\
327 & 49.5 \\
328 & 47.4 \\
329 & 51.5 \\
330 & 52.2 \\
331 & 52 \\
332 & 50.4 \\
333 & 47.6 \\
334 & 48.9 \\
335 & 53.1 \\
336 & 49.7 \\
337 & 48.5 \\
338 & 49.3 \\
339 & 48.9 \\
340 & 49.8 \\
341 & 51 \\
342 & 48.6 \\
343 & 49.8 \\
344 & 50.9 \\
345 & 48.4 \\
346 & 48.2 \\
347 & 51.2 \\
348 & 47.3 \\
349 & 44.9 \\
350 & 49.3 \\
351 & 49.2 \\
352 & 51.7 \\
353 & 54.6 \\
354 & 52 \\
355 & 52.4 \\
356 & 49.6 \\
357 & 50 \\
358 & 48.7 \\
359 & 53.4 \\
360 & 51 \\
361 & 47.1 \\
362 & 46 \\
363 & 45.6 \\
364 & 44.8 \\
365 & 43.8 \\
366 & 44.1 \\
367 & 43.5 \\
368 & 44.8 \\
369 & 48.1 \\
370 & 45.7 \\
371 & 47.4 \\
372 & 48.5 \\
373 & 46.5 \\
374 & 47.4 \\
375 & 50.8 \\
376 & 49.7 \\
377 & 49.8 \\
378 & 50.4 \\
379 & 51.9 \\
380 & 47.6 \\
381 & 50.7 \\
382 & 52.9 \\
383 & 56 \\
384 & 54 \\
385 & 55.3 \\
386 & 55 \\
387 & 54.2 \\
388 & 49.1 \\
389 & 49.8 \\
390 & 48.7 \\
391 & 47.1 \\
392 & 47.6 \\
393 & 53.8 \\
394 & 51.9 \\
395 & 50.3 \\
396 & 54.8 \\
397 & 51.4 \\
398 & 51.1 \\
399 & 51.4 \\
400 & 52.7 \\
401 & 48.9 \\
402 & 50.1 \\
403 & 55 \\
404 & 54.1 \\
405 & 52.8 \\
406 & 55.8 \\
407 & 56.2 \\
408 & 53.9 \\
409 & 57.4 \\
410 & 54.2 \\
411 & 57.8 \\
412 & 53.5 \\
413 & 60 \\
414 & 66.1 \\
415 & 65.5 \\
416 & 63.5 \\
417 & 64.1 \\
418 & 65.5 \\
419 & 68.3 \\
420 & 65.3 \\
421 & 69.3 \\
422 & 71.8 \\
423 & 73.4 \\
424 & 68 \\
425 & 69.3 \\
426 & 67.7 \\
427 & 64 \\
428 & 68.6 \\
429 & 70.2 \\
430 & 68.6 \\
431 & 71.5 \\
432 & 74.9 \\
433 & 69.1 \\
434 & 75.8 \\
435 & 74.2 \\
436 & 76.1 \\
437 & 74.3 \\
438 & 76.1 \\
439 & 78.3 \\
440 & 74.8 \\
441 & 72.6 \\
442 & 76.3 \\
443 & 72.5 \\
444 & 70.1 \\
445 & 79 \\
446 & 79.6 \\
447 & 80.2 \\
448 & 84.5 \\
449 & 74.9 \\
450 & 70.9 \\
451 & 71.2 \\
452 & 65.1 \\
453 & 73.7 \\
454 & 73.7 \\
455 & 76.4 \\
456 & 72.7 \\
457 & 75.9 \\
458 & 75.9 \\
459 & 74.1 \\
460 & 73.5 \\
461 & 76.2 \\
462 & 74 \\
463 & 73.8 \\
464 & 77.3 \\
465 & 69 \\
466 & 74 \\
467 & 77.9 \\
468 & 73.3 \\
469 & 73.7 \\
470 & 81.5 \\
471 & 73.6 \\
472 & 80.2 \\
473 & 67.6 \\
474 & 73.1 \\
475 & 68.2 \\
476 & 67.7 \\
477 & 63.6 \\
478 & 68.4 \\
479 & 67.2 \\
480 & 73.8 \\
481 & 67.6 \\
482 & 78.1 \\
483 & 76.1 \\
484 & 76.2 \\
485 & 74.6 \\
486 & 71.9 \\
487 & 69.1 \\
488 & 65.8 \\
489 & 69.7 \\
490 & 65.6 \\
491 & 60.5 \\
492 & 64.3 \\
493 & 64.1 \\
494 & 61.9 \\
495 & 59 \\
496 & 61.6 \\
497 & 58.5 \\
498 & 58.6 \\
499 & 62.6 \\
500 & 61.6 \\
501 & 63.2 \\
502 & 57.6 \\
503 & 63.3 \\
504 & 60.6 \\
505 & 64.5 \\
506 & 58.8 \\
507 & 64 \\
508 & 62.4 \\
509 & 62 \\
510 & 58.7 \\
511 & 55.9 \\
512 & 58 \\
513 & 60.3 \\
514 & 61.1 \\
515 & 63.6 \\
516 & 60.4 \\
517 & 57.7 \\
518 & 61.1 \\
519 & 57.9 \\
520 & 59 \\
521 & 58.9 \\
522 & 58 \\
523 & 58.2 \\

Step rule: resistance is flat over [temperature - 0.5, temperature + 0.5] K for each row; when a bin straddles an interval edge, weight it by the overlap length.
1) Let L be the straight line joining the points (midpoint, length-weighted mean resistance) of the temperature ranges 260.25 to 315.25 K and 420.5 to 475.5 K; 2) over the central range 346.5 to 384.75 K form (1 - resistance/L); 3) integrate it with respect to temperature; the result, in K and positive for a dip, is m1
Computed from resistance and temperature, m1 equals 9.40 K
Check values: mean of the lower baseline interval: 57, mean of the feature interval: 49.1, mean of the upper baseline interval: 73.5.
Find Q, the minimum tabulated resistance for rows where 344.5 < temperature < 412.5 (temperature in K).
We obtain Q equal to 43.5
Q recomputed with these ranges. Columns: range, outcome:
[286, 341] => 47.4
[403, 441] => 52.8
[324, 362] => 44.9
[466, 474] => 67.6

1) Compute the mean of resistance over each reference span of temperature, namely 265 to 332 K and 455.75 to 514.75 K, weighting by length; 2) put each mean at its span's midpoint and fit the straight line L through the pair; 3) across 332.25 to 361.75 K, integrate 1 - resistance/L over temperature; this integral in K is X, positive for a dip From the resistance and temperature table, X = 4.8 K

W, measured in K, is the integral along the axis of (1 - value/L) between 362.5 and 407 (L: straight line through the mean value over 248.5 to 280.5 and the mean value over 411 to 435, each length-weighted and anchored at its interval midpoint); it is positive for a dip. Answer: 9.9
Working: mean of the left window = 55.3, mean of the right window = 67.5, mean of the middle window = 50.2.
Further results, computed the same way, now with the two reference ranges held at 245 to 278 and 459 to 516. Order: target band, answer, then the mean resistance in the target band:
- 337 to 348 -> 1.8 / 49.5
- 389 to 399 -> 1.8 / 50.7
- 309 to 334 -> 1.0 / 55.6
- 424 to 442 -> -2.2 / 72.1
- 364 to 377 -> 3.0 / 46.7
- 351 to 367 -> 3.0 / 48.8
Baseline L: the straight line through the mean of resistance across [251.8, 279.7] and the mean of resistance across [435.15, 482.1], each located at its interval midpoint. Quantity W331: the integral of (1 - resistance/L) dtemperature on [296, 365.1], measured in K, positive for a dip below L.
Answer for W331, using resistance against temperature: 9.0 K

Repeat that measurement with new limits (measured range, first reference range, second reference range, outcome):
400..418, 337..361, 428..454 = 2.4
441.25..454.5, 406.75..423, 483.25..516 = -2.5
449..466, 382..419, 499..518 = -4.5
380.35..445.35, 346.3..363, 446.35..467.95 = 2.5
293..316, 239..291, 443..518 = -0.8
